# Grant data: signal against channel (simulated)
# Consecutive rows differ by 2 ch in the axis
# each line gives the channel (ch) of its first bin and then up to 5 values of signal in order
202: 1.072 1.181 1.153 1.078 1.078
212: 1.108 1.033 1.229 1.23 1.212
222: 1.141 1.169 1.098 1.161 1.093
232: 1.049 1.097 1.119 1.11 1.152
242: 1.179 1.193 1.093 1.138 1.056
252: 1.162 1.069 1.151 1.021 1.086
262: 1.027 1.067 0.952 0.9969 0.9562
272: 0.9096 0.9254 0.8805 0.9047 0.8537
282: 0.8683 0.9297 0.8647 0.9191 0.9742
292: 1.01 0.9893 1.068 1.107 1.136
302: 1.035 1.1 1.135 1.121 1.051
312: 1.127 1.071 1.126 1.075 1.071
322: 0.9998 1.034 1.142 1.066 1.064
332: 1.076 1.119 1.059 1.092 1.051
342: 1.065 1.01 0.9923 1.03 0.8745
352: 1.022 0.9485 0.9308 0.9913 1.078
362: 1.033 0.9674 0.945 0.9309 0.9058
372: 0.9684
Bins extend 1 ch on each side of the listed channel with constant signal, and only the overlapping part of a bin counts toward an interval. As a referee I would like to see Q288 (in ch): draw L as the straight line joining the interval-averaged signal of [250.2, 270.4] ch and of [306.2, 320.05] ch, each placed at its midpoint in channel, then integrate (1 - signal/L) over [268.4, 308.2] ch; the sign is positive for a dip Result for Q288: 3.5 ch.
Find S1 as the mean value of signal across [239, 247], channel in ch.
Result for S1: 1.15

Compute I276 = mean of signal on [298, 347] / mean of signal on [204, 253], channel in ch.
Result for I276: 0.95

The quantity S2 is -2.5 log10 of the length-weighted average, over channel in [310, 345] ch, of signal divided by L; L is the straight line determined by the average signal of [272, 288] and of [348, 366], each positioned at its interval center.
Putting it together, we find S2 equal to -0.14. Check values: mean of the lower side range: 0.893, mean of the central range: 1.07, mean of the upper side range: 0.981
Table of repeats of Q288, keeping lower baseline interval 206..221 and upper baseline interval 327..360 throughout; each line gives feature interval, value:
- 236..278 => 1.83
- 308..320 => -0.45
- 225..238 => 0.23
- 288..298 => 0.55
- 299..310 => -0.42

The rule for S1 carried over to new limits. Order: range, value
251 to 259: 1.1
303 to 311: 1.1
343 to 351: 0.977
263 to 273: 0.976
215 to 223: 1.2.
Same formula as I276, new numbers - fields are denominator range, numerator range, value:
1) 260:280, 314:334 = 1.12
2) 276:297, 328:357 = 1.10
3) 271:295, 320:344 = 1.16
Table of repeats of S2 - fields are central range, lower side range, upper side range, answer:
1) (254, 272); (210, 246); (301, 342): 0.09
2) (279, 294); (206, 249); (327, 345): 0.19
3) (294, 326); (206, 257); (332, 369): -0.03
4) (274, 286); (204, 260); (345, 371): 0.20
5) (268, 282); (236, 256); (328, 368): 0.20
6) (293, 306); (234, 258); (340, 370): -0.02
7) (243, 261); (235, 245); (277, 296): -0.01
